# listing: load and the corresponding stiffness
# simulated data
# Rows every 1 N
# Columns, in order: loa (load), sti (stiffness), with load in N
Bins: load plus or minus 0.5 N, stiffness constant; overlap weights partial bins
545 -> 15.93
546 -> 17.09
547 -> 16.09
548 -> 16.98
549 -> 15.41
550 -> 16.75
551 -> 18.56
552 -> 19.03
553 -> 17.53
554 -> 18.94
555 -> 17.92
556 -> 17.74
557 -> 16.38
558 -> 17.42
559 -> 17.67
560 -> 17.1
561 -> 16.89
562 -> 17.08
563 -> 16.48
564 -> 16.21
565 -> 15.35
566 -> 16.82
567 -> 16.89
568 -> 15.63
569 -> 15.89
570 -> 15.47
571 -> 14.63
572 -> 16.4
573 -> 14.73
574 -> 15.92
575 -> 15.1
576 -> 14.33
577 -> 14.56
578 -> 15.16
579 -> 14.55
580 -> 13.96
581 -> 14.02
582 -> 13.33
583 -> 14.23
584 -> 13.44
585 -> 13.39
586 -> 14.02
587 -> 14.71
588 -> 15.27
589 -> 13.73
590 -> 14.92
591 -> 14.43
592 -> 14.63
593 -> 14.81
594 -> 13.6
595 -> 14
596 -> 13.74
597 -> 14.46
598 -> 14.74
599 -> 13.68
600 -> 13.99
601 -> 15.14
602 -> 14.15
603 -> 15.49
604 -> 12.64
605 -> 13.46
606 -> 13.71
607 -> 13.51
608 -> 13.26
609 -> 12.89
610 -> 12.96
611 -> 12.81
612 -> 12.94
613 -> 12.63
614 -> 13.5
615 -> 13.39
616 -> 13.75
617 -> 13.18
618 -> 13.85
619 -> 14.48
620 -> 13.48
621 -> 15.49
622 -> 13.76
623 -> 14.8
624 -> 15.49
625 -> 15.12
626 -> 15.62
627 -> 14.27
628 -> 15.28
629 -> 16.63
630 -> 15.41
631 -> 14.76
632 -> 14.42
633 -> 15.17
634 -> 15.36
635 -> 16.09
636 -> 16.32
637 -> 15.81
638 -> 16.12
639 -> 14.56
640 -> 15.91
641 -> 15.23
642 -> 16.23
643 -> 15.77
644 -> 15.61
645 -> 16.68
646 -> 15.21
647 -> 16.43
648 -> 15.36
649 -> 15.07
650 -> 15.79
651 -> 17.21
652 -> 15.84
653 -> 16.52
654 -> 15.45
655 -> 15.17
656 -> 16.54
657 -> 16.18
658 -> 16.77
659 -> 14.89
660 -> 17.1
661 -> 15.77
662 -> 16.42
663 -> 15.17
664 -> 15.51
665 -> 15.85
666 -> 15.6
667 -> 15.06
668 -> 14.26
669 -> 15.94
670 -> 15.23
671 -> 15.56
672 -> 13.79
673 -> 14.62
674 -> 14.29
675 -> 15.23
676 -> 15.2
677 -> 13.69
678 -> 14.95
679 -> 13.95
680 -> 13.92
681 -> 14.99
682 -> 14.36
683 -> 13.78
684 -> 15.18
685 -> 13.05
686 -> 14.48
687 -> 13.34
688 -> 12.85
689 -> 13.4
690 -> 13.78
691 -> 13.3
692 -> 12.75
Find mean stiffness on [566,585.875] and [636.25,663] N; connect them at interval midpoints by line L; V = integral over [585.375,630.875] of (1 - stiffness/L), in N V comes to 3.4 N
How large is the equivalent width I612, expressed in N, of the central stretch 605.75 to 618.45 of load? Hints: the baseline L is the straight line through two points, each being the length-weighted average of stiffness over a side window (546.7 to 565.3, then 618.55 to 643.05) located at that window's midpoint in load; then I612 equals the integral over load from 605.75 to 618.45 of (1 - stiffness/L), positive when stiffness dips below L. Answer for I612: 2.00 N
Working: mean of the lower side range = 17.2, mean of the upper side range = 15.3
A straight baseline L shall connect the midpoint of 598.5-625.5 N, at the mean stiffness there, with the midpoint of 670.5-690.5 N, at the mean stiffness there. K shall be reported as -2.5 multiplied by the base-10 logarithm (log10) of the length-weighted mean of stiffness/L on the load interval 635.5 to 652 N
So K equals -0.13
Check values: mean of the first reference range 13.8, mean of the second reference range 14.2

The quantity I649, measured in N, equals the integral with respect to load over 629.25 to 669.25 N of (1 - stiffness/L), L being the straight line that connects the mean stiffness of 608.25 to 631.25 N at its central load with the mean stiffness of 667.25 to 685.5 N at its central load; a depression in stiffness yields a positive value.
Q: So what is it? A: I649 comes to -3.7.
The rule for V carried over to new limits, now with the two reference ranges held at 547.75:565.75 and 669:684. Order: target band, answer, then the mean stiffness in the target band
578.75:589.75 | 1.7 N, 14.1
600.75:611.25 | 1.6 N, 13.6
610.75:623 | 1.7 N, 13.7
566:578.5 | 1.0 N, 15.4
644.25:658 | -0.8 N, 16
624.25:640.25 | 0.1 N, 15.4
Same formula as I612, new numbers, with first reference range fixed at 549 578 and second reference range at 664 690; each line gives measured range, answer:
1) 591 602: 1.1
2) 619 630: 0.3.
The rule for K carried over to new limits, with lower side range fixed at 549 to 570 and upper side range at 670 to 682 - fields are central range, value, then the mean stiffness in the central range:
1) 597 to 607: 0.15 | 14.1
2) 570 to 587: 0.15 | 14.5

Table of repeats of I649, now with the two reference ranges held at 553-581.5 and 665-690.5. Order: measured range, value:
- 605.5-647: 1.4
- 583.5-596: 1.2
